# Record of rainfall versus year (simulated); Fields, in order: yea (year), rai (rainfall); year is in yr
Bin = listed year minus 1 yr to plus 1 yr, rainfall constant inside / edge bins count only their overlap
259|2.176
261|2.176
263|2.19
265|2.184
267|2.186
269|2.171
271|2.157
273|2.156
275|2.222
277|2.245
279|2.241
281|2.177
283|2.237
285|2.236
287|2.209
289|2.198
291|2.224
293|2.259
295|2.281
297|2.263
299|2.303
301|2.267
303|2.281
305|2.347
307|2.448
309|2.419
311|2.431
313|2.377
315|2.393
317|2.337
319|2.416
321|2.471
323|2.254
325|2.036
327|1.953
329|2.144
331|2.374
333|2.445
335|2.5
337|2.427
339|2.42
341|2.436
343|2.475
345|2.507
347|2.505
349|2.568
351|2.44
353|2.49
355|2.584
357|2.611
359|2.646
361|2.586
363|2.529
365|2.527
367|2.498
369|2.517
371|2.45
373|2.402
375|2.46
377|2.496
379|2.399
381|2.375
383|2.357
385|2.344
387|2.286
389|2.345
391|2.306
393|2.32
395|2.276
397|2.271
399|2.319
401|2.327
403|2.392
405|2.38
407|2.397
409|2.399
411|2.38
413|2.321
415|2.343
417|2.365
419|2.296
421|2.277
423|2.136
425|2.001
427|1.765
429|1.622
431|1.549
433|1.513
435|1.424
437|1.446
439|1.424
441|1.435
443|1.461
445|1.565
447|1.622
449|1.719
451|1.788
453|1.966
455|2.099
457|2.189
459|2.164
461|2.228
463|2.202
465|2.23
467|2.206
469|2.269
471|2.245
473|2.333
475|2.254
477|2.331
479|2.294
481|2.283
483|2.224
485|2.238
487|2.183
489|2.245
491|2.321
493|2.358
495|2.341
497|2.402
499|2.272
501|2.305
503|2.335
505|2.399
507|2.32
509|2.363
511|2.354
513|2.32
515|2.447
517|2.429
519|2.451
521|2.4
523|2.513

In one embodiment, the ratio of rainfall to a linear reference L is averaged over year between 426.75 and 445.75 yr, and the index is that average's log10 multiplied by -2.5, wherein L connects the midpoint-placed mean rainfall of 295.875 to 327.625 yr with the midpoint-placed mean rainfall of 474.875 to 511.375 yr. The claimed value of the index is 0.46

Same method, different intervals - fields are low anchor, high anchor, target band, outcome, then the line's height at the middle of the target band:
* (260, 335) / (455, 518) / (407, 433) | 0.09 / 2.28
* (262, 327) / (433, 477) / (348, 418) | -0.17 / 2.07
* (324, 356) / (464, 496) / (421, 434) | 0.27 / 2.32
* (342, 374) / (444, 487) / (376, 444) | 0.11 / 2.33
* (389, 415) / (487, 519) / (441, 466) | 0.22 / 2.34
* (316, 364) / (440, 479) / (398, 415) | -0.08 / 2.2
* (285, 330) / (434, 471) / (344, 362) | -0.18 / 2.15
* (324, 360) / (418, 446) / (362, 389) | -0.13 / 2.16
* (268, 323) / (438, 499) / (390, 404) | -0.07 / 2.17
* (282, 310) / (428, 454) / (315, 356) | -0.15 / 2.09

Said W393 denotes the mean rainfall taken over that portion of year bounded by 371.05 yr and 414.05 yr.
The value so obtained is 2.36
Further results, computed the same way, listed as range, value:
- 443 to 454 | 1.71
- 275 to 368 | 2.37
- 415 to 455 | 1.78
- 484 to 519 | 2.33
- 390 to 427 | 2.29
